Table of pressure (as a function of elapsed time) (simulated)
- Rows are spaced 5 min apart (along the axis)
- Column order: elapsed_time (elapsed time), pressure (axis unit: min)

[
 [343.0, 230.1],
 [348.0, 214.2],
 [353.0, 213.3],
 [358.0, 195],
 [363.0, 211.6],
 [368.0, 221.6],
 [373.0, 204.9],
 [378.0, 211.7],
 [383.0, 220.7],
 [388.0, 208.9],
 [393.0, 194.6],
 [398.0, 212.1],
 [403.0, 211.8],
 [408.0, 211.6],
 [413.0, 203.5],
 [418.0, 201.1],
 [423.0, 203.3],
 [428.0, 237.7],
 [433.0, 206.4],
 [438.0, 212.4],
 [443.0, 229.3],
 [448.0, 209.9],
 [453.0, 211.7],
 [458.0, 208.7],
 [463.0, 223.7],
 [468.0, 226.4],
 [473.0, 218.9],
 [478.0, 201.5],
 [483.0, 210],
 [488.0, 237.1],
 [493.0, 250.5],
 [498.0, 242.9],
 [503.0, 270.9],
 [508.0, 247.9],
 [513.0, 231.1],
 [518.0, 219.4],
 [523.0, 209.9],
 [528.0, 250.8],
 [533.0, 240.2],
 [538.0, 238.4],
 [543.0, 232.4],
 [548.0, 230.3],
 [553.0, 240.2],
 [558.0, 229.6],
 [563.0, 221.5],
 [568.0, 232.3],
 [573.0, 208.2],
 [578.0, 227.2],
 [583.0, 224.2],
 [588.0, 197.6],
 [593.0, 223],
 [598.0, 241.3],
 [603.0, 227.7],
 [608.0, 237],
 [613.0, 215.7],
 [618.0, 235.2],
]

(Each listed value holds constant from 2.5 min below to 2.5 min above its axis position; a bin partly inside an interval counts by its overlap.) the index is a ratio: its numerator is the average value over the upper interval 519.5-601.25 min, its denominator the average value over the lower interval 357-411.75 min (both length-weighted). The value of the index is 1.1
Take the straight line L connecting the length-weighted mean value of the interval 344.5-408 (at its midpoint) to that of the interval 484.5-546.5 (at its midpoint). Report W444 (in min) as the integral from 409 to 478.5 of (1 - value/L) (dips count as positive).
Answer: 3.1 min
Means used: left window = 210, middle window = 214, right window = 239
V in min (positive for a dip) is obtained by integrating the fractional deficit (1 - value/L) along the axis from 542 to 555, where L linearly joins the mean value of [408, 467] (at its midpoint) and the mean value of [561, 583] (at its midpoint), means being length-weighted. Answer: -0.78 min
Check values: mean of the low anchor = 214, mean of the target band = 234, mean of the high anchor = 223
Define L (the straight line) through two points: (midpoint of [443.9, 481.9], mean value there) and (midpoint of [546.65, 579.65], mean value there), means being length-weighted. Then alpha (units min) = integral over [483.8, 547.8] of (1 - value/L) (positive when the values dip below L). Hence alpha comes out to -4.9 min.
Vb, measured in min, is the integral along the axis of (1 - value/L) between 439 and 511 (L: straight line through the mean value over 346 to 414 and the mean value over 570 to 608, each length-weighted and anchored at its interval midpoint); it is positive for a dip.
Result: -4.0 min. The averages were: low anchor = 210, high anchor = 222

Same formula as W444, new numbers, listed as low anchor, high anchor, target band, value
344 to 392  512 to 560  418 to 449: 0.6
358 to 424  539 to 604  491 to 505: -2.3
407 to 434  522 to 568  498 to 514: -1.7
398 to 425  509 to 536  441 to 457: -0.1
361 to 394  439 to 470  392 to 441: 1.0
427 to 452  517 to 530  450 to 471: 0.2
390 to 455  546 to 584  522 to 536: -0.9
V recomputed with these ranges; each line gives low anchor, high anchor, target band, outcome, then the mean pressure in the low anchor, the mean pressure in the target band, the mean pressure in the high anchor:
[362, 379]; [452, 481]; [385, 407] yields 0.60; 213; 207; 215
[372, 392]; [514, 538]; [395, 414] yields 0.36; 211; 210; 231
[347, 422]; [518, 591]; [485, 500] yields -1.50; 209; 242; 227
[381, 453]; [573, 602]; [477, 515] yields -3.80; 212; 238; 222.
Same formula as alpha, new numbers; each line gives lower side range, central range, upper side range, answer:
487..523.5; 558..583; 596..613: 1.3 min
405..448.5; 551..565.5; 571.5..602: -0.7 min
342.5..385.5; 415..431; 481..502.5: 0.8 min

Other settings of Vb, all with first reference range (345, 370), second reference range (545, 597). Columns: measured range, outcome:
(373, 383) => 0.01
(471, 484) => 0.51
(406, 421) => 0.66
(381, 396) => 0.38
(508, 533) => -1.14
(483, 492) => -0.52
